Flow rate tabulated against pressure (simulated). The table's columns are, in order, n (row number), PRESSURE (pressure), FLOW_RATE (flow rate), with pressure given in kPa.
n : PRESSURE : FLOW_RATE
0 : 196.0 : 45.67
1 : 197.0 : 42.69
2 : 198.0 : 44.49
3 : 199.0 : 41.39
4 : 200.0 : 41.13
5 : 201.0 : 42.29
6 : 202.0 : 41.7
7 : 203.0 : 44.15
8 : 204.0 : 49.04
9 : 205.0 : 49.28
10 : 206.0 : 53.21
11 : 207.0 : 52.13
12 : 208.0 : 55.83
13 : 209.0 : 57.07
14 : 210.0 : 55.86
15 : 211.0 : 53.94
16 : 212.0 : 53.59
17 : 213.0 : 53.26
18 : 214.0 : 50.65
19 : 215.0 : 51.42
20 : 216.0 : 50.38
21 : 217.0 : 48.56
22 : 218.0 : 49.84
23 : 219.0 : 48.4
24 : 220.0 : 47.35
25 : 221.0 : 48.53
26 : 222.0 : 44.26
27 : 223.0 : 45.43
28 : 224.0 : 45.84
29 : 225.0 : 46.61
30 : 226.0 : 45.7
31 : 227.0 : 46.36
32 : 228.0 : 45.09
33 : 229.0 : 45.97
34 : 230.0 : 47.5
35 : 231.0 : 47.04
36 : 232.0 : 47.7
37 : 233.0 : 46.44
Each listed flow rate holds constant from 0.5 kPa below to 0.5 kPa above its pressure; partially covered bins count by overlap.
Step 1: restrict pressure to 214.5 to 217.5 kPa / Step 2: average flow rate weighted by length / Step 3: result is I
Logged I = 50.1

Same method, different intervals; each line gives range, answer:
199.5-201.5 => 41.7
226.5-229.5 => 45.8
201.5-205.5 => 46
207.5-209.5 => 56.5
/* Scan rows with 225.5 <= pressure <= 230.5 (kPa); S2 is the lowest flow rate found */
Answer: 45.09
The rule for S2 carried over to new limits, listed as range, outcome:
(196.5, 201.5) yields 41.13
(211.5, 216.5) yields 50.38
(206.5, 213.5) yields 52.13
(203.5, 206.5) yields 49.04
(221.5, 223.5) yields 44.26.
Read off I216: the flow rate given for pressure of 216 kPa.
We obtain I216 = 50.38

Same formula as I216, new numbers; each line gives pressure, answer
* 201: 42.29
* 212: 53.59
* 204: 49.04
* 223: 45.43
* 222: 44.26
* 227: 46.36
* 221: 48.53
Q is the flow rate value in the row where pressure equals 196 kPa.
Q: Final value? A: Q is 45.67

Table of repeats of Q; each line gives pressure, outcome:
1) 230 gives 47.5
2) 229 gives 45.97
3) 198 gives 44.49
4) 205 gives 49.28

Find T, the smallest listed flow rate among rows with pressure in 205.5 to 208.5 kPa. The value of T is 52.13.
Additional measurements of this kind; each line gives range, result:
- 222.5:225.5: 45.43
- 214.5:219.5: 48.4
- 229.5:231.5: 47.04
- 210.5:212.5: 53.59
